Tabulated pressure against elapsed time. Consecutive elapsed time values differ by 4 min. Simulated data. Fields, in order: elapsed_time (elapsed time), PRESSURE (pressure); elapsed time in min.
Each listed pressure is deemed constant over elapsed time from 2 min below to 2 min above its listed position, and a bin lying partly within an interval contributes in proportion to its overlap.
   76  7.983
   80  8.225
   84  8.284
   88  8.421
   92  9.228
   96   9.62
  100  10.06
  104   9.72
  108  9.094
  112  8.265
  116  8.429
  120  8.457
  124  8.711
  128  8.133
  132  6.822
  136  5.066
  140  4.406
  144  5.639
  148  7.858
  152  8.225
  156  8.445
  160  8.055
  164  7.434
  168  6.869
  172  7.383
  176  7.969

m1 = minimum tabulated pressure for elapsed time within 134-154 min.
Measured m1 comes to 4.406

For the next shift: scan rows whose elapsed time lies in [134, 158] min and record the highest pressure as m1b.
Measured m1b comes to 8.445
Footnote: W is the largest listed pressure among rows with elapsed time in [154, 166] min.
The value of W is 8.445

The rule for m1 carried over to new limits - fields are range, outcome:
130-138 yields 5.066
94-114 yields 8.265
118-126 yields 8.457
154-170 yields 6.869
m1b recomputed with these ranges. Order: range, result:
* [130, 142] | 6.822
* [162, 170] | 7.434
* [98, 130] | 10.06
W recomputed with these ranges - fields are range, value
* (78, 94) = 9.228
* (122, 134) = 8.711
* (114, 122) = 8.457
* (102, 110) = 9.72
